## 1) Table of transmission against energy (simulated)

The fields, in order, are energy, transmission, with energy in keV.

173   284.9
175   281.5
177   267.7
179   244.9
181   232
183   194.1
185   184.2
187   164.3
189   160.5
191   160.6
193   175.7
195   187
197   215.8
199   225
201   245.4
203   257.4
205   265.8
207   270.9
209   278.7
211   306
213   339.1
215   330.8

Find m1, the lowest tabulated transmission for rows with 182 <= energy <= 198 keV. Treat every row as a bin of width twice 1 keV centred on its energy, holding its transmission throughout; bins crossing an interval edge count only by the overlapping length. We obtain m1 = 160.5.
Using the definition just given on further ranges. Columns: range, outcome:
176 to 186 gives 184.2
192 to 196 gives 175.7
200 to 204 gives 245.4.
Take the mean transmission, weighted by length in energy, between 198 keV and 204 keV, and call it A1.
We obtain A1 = 243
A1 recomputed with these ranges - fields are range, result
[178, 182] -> 238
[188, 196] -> 171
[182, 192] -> 173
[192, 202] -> 210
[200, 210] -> 264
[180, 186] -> 203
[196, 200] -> 220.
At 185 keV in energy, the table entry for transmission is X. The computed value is 184.2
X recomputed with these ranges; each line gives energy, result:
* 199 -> 225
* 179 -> 244.9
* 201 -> 245.4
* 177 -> 267.7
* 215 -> 330.8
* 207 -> 270.9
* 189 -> 160.5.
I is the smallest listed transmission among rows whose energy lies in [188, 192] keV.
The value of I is 160.5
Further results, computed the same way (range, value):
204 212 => 265.8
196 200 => 215.8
